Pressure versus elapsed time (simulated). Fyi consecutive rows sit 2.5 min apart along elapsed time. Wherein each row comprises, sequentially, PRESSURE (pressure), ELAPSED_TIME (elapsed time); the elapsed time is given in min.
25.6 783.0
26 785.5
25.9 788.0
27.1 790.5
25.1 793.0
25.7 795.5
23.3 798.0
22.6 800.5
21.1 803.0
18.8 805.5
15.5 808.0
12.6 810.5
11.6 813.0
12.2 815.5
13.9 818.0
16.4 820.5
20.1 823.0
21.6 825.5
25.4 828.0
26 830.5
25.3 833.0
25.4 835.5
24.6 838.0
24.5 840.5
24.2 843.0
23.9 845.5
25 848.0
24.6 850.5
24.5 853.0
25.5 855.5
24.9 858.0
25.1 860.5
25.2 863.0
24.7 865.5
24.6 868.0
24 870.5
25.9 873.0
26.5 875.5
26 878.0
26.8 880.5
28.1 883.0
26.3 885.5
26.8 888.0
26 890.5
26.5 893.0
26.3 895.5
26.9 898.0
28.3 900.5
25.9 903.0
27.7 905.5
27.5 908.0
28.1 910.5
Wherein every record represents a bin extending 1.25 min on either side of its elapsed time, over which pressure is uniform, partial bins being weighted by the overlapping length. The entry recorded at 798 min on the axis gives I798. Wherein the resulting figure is 23.3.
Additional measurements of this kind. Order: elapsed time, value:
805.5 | 18.8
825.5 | 21.6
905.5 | 27.7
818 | 13.9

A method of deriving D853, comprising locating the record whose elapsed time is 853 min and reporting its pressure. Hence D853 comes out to 24.5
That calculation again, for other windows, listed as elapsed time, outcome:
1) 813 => 11.6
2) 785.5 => 26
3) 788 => 25.9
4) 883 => 28.1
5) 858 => 24.9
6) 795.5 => 25.7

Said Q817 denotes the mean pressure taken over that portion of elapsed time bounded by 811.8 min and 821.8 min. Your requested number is 13.6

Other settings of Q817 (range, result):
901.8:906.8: 26.8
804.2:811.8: 15.6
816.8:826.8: 18.1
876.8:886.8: 26.8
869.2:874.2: 24.9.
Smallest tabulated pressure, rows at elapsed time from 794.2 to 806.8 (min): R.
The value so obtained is 18.8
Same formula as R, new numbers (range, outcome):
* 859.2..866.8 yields 24.7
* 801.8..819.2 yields 11.6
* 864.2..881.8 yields 24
